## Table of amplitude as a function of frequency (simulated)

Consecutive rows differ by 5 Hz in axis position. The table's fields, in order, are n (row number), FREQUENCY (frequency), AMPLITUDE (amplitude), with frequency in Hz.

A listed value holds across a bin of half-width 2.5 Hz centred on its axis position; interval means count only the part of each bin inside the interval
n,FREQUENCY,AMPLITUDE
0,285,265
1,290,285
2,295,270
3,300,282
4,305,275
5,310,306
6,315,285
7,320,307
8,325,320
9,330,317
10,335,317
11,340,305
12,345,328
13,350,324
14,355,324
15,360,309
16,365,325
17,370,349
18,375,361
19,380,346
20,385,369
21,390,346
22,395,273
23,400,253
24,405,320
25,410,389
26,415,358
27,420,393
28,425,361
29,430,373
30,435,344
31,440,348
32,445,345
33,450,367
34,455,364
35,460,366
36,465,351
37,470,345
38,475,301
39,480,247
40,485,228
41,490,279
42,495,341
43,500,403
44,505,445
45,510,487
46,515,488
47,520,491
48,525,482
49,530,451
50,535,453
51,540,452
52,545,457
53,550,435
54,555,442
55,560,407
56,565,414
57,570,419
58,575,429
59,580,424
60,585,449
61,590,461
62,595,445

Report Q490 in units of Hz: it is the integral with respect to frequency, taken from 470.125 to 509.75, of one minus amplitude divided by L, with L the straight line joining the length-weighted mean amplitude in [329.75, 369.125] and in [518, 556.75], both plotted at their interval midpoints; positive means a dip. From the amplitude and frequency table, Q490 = 8.7 Hz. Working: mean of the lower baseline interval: 320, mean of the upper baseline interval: 458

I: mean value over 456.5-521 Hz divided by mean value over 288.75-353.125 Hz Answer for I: 1.21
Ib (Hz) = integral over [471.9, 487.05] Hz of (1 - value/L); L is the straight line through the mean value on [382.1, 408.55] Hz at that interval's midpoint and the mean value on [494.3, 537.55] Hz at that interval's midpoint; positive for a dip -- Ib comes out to 5.5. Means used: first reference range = 316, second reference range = 453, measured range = 263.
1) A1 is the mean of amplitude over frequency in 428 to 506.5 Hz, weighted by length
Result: 339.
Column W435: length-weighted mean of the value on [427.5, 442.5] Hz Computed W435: 355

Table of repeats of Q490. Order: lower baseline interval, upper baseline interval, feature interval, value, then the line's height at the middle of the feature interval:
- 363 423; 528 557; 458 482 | 4.4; 396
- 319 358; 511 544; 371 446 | 5.7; 374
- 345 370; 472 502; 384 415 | -0.9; 316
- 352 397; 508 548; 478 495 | 6.6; 433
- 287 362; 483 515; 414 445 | -1.3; 347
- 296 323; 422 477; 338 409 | -1.5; 319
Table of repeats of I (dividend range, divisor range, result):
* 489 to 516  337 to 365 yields 1.29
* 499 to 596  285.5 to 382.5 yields 1.44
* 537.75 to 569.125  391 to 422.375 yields 1.31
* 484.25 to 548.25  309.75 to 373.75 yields 1.34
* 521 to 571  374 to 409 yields 1.36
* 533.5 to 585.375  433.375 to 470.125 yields 1.22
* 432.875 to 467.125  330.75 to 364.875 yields 1.12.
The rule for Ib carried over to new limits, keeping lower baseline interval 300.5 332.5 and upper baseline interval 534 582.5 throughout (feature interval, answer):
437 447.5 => 0.6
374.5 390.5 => -0.9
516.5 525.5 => -1.6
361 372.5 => -0.2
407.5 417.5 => -0.6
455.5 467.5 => 0.6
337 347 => 0.0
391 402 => 2.2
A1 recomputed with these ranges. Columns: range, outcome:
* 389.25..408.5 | 298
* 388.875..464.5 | 347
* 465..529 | 379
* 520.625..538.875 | 464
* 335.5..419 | 331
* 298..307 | 278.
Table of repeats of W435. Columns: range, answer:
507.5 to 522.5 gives 489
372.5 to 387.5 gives 359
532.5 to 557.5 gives 448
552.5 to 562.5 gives 424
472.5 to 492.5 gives 264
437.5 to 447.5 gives 346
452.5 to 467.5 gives 360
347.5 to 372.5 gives 326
